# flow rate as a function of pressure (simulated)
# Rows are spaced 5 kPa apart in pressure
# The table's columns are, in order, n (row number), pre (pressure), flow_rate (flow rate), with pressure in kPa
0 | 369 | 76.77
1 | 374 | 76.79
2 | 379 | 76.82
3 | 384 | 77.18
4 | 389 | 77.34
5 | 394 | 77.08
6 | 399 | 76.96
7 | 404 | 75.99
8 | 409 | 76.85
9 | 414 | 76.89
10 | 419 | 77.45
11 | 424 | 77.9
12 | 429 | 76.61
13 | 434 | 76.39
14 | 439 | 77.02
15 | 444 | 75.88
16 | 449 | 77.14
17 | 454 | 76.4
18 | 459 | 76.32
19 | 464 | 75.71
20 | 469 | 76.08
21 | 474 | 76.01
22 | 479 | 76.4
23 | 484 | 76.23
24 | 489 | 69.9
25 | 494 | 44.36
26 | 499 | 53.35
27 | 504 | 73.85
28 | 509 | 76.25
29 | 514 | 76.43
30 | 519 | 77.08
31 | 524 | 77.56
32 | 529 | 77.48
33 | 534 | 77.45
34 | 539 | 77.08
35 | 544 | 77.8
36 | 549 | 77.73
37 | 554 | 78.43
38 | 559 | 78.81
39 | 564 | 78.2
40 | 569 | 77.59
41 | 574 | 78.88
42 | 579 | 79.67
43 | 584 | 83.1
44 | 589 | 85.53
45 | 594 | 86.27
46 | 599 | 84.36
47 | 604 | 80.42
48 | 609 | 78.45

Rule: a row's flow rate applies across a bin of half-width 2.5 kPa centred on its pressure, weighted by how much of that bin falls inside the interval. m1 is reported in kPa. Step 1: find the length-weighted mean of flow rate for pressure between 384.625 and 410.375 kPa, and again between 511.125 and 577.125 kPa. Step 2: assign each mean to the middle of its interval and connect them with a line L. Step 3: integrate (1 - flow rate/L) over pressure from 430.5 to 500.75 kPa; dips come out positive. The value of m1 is 4.6 kPa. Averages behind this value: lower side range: 76.9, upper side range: 77.7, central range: 72.2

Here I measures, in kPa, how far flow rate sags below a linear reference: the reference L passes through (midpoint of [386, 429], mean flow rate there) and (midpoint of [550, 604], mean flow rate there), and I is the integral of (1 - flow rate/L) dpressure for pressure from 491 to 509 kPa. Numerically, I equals 4.3 kPa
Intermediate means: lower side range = 77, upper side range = 81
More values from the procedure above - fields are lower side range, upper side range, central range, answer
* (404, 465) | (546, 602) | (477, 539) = 5.7 kPa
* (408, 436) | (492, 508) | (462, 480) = -2.8 kPa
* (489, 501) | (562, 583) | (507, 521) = -4.1 kPa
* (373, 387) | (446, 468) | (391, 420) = 0.0 kPa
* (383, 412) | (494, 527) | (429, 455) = -0.8 kPa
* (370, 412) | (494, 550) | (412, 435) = -0.3 kPa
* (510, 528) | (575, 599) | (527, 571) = 1.1 kPa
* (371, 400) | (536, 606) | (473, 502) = 4.8 kPa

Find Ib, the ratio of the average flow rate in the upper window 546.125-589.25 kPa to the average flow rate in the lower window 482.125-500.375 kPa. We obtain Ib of 1.3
